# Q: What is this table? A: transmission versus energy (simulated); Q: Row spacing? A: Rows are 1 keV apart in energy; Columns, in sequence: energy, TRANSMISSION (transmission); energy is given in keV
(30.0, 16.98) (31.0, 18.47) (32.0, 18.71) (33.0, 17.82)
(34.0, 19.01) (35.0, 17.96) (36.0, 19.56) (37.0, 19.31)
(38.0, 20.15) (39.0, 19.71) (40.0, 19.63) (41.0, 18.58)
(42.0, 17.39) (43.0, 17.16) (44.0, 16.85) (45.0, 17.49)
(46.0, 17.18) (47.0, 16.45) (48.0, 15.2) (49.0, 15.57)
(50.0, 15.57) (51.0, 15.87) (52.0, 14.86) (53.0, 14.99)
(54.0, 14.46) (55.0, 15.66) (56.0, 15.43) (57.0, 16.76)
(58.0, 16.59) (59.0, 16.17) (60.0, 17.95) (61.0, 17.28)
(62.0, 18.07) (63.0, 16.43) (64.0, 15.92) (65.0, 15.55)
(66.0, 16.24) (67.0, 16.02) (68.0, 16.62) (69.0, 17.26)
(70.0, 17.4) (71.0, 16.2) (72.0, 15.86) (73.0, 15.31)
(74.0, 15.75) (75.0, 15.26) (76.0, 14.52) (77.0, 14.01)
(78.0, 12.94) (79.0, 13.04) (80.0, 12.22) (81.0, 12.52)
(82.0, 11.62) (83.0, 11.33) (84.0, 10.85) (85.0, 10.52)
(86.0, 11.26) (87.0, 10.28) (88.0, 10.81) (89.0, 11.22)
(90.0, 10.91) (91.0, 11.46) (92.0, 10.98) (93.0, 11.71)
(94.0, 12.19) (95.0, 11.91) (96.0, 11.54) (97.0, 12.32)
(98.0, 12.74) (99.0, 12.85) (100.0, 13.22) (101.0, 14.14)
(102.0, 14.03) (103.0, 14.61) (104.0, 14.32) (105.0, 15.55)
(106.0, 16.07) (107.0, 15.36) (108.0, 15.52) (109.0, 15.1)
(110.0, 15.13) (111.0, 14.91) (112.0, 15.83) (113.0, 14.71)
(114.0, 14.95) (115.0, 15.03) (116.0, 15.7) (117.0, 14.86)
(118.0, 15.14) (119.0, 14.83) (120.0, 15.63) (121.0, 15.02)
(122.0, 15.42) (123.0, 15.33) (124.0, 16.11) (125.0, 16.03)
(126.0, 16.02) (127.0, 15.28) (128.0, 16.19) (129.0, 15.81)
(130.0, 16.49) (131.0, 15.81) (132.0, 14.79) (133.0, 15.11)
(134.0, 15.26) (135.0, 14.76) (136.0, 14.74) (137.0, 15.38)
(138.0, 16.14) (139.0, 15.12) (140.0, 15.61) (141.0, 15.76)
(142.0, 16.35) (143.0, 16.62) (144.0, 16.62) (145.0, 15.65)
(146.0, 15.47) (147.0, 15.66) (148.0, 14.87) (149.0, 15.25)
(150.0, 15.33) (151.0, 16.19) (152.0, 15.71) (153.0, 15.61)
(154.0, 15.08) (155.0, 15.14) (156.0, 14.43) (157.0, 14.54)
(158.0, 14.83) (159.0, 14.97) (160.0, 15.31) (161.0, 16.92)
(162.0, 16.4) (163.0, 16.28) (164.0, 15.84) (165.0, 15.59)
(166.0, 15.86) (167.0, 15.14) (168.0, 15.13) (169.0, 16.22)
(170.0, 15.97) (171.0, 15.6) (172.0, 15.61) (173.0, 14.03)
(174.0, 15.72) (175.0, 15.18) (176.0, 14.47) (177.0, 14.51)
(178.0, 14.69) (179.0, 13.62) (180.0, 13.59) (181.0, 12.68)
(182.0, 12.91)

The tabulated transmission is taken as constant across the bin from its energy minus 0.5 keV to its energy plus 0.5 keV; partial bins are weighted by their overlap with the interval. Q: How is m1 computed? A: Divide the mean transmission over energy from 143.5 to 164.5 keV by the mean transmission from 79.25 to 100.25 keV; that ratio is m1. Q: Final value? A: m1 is 1.33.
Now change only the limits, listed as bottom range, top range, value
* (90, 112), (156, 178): 1.13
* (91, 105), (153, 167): 1.20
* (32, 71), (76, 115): 0.77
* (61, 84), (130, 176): 1.04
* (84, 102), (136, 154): 1.33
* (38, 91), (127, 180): 1.02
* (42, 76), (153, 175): 0.95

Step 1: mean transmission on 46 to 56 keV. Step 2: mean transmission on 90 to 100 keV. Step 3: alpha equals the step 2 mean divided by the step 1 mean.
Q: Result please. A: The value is 0.8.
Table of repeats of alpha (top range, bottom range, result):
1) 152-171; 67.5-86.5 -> 1.12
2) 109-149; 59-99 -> 1.12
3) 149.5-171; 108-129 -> 1.01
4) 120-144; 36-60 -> 0.92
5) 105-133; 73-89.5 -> 1.24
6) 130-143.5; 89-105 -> 1.23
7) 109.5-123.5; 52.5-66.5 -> 0.93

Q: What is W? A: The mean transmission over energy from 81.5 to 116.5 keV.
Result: 13.2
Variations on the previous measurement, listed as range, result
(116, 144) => 15.6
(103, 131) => 15.4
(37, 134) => 15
